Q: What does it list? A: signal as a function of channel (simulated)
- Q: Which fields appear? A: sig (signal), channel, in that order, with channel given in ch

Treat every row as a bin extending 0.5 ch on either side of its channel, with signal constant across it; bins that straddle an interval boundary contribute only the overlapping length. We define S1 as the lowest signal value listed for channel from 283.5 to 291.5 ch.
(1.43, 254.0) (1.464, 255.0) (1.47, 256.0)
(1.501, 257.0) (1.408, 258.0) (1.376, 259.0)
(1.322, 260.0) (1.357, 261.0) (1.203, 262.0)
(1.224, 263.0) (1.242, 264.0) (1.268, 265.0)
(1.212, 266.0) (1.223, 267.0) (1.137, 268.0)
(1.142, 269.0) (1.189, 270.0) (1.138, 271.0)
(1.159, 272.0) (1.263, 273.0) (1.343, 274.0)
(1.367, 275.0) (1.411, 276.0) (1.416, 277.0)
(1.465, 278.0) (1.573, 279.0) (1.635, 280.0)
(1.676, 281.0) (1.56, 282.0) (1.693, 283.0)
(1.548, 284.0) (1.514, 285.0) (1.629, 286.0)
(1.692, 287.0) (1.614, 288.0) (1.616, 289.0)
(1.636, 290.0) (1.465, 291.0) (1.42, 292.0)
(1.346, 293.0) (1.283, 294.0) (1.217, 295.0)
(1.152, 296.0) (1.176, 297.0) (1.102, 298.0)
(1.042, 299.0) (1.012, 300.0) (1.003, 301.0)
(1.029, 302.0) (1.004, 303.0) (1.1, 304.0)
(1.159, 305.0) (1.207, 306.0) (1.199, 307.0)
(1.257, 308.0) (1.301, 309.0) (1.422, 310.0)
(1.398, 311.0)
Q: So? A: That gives 1.465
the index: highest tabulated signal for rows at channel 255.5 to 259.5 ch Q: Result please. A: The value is 1.501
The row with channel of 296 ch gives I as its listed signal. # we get 1.152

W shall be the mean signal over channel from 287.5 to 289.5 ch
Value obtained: 1.62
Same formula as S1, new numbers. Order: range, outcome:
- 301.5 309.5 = 1.004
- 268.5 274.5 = 1.138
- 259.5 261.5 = 1.322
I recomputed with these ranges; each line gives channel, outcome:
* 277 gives 1.416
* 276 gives 1.411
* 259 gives 1.376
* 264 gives 1.242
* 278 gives 1.465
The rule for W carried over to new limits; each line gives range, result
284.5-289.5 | 1.61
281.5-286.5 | 1.59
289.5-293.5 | 1.47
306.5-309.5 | 1.25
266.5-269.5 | 1.17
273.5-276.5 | 1.37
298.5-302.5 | 1.02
